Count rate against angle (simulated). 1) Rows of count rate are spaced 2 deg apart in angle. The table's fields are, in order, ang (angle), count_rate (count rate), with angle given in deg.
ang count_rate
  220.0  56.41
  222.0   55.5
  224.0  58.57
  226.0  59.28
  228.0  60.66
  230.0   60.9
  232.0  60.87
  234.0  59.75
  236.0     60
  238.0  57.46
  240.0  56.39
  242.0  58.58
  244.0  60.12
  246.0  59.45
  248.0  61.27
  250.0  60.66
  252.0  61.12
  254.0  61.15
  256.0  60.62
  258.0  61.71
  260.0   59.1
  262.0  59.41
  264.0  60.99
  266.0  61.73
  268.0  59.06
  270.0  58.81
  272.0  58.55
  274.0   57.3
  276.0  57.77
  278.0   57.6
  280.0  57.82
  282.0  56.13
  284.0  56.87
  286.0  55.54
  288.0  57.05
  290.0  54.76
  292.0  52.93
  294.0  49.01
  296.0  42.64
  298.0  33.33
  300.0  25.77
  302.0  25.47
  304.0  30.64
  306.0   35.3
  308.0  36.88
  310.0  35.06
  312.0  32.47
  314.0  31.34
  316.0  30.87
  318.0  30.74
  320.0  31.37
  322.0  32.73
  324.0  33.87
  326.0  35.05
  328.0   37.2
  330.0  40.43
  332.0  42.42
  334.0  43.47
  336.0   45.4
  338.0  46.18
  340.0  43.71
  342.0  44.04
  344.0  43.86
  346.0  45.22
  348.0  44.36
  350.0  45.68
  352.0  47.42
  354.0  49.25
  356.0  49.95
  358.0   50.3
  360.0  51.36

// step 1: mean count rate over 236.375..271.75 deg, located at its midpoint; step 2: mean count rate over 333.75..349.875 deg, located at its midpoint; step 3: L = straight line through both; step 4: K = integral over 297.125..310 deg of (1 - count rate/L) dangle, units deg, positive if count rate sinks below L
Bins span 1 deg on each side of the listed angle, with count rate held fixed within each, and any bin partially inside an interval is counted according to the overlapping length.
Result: 5.0 deg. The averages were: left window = 59.8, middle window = 31.5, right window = 44.6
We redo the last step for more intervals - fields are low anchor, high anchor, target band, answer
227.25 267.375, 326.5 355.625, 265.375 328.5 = 9.86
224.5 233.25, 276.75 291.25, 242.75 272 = -0.98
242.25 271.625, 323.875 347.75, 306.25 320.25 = 4.28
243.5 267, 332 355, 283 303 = 3.29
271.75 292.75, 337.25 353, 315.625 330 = 4.49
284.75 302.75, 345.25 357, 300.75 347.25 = 8.92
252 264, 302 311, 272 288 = -2.98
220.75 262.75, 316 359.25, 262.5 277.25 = -1.29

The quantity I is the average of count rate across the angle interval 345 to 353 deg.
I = 45.7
